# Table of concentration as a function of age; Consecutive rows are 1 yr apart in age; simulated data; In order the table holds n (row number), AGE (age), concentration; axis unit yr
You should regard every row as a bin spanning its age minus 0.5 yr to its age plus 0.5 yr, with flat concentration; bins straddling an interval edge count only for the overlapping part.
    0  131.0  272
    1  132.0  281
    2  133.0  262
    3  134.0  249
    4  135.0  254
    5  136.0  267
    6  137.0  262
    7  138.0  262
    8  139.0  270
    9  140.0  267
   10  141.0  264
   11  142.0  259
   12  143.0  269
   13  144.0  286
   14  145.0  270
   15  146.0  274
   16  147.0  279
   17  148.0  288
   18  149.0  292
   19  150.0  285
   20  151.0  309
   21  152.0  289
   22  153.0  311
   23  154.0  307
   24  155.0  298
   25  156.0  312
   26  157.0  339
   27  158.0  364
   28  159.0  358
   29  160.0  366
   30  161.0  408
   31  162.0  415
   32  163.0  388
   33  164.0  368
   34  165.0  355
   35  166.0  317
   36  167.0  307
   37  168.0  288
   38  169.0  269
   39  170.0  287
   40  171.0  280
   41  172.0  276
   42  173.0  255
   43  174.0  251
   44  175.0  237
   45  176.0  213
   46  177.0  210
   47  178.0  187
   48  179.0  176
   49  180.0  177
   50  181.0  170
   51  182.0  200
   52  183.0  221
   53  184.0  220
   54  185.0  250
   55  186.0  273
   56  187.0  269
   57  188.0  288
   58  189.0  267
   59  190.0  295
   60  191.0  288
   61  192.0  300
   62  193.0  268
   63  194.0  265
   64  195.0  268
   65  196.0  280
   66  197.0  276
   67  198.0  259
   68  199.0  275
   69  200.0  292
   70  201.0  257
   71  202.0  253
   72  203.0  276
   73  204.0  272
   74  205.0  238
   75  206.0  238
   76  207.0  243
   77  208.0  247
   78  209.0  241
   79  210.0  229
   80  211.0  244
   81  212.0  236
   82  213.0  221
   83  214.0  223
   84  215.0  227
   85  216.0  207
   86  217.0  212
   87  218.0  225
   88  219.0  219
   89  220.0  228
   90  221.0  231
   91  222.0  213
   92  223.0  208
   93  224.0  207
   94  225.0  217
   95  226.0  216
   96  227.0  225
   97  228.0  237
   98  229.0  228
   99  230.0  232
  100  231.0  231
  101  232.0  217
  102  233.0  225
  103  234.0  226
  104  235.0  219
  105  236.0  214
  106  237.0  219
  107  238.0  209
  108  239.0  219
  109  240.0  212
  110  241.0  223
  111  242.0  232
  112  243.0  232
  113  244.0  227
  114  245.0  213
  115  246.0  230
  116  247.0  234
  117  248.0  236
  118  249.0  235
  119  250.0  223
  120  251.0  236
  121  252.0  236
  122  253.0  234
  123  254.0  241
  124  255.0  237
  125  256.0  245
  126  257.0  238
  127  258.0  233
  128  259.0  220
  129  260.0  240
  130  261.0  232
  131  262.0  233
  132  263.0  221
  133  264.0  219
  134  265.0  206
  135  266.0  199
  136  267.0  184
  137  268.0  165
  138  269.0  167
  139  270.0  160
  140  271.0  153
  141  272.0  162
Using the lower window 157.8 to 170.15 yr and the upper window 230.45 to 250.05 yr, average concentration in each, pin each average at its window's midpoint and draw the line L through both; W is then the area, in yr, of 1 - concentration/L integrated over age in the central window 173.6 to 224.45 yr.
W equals 8.5 yr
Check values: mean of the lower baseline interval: 347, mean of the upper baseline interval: 224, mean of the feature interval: 241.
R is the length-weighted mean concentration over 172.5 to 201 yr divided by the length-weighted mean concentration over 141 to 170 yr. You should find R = 0.8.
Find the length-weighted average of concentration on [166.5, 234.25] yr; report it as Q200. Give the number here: 243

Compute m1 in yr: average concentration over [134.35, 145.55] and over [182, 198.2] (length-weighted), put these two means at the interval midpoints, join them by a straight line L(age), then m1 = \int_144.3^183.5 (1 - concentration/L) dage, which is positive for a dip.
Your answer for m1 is -3.1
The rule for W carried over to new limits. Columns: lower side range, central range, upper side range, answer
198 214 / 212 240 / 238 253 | 2.1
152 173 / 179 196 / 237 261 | 2.8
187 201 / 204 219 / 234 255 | 1.6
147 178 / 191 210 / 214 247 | -0.3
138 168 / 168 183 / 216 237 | 2.9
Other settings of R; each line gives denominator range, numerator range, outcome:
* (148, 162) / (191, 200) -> 0.84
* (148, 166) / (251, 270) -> 0.65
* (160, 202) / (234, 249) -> 0.82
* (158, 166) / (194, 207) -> 0.71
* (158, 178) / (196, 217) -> 0.81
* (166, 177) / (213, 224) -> 0.82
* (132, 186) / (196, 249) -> 0.83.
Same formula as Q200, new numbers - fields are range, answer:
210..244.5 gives 222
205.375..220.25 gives 229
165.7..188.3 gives 243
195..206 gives 266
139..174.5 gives 307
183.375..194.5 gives 271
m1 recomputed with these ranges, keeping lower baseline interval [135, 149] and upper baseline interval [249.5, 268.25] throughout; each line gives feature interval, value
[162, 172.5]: -2.32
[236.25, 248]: 0.39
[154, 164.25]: -3.69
